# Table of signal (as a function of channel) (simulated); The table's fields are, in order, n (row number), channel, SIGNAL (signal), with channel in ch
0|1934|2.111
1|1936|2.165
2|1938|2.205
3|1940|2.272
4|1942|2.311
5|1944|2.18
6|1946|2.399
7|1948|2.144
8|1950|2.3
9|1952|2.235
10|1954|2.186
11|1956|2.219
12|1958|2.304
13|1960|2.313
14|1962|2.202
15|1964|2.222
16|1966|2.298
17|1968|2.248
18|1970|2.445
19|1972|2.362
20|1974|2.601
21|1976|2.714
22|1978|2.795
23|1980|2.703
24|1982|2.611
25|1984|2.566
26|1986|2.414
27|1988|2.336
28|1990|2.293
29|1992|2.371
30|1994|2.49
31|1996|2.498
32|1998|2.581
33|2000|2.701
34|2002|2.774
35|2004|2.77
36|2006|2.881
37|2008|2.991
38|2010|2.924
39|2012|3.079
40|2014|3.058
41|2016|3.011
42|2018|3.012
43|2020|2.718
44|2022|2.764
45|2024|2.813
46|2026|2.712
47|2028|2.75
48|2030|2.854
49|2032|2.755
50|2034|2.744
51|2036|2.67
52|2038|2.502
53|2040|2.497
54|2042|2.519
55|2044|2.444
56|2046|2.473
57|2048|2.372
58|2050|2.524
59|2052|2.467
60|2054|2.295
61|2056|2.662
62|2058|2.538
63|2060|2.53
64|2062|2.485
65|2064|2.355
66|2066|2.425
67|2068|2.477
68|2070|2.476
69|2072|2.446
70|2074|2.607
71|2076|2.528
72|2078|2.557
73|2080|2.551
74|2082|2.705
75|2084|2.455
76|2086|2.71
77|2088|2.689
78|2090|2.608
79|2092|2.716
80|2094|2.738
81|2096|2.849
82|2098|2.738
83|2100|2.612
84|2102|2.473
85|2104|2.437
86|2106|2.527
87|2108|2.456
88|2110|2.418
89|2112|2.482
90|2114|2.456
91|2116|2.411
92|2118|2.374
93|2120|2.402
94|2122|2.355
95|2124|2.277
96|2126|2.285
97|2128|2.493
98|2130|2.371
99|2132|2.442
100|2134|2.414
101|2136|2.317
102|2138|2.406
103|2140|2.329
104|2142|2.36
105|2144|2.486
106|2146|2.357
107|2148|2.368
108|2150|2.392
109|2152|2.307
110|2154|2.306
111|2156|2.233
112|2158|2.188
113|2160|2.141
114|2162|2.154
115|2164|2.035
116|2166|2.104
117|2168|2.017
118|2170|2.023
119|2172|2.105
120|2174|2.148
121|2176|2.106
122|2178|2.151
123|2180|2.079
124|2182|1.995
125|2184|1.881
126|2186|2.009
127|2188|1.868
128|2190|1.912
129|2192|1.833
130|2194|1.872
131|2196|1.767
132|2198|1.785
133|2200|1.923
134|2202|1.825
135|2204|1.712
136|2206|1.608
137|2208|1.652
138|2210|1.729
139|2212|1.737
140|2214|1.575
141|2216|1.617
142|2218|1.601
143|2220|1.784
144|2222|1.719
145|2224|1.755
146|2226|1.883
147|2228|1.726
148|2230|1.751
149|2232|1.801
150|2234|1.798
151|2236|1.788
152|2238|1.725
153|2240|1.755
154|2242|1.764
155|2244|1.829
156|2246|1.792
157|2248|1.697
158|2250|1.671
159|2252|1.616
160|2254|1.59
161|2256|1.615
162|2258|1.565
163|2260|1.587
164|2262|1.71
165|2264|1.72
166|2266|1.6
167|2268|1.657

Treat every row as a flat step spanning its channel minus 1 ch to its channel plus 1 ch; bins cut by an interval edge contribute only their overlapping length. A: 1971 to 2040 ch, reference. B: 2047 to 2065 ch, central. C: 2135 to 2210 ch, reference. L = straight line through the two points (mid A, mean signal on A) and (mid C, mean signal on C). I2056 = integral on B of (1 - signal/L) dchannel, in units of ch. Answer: 0.3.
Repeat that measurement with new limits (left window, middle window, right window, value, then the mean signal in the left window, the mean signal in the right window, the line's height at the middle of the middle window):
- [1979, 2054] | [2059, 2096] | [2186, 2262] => -2.78 ch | 2.66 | 1.74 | 2.39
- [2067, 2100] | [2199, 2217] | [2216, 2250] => 1.80 ch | 2.62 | 1.75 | 1.9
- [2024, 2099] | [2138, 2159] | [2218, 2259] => -1.68 ch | 2.58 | 1.73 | 2.16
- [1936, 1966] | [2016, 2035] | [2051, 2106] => -2.92 ch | 2.25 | 2.56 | 2.43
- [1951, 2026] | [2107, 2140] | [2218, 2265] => -4.24 ch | 2.58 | 1.72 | 2.12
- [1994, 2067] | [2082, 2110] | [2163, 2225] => -3.15 ch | 2.67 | 1.87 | 2.35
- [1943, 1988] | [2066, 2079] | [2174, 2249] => -2.28 ch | 2.38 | 1.81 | 2.13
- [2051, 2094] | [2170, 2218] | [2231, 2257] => 2.56 ch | 2.54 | 1.73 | 1.96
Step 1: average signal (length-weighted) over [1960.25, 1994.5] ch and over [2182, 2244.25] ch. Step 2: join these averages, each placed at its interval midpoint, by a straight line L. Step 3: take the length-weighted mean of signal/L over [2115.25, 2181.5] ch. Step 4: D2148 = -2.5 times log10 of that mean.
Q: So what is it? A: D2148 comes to -0.16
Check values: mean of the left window 2.45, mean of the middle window 2.27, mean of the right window 1.78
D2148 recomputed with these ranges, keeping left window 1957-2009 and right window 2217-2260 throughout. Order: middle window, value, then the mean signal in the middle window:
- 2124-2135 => -0.16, 2.39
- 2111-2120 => -0.15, 2.43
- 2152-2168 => -0.10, 2.17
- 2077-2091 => -0.18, 2.61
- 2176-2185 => -0.07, 2.04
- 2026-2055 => -0.10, 2.57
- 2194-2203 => 0.01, 1.83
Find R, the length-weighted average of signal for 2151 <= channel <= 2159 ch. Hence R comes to 2.26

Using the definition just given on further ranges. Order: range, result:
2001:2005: 2.77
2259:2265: 1.67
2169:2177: 2.1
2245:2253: 1.69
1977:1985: 2.67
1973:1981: 2.7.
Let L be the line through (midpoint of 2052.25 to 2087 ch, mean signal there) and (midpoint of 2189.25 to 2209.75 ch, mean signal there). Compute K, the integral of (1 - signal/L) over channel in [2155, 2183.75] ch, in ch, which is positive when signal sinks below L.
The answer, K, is -2.1 ch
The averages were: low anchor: 2.52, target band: 2.1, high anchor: 1.79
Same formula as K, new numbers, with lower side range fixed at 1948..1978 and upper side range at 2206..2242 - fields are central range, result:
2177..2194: -1.3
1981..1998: -1.3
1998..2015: -4.9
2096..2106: -2.8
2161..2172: -1.2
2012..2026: -4.3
